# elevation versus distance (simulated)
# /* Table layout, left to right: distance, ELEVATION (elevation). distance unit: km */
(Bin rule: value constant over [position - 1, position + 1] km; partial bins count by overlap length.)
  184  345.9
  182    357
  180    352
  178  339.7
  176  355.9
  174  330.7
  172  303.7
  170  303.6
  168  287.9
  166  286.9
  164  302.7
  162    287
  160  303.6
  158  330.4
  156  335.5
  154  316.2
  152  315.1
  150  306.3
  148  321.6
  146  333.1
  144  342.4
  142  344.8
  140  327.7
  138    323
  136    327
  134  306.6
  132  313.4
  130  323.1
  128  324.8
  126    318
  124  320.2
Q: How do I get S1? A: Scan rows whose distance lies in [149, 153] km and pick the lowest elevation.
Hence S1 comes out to 306.3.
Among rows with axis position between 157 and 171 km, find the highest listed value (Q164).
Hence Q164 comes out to 330.4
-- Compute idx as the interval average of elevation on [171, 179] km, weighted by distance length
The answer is 332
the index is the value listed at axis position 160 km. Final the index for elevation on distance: 303.6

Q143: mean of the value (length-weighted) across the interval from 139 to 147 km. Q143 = 337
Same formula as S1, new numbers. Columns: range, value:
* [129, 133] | 313.4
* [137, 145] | 323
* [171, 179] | 303.7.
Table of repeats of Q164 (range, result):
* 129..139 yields 327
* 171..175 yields 330.7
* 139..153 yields 344.8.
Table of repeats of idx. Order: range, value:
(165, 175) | 303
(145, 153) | 319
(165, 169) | 287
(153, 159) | 327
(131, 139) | 318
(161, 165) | 295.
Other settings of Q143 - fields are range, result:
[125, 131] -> 322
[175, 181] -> 349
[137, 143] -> 332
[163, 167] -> 295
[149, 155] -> 313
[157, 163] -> 307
